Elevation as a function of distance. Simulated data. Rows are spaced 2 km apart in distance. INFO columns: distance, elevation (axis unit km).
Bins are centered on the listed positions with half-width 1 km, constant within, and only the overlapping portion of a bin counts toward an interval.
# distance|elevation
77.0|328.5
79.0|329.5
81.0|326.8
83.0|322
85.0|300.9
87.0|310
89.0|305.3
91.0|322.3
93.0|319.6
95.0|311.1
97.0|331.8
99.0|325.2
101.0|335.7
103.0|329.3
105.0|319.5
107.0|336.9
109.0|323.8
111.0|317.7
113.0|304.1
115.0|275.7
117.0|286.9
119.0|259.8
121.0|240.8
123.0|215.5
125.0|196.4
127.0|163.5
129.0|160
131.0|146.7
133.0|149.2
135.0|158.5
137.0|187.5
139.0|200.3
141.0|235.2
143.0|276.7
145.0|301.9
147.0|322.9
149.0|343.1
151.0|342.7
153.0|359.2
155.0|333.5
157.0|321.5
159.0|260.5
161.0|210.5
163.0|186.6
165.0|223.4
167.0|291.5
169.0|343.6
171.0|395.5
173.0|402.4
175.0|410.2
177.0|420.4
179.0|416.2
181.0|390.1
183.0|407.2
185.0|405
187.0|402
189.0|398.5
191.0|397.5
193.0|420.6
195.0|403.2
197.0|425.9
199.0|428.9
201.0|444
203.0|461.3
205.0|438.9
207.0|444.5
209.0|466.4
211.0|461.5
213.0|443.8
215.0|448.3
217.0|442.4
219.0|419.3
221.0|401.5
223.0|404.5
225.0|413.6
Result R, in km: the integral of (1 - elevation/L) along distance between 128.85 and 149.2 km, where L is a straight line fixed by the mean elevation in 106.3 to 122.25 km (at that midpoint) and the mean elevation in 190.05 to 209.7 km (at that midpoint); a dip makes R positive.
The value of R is 6.7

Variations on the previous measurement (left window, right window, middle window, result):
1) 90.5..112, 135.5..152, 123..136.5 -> 5.72 km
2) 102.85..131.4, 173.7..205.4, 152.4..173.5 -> 3.50 km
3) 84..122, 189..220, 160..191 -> 3.54 km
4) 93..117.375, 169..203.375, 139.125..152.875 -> 2.42 km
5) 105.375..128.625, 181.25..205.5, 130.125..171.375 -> 8.60 km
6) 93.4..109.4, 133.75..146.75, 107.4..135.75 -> 5.00 km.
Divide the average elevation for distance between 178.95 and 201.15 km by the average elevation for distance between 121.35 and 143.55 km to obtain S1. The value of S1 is 2.16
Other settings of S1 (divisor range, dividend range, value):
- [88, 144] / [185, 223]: 1.64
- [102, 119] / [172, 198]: 1.32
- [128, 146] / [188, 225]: 2.13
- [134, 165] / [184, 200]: 1.53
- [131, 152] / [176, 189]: 1.65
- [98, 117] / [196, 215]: 1.41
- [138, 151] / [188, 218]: 1.53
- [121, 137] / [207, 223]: 2.50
